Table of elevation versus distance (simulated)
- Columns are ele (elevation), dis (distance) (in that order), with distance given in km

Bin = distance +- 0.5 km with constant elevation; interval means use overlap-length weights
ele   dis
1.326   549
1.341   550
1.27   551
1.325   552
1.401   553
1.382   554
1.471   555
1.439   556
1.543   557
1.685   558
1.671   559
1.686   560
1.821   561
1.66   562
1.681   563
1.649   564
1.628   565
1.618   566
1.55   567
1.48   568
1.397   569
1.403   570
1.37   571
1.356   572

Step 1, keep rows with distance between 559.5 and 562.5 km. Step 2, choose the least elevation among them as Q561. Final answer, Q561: 1.66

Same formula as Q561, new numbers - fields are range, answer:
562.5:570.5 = 1.397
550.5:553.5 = 1.27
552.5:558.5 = 1.382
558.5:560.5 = 1.671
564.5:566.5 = 1.618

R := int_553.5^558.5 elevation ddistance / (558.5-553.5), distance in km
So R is 1.5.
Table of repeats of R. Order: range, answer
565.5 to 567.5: 1.58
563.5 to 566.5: 1.63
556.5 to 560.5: 1.65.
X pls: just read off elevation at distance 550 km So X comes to 1.341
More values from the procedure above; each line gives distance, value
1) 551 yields 1.27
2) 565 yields 1.628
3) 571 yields 1.37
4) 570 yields 1.403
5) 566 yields 1.618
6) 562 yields 1.66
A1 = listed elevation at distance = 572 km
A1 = 1.356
